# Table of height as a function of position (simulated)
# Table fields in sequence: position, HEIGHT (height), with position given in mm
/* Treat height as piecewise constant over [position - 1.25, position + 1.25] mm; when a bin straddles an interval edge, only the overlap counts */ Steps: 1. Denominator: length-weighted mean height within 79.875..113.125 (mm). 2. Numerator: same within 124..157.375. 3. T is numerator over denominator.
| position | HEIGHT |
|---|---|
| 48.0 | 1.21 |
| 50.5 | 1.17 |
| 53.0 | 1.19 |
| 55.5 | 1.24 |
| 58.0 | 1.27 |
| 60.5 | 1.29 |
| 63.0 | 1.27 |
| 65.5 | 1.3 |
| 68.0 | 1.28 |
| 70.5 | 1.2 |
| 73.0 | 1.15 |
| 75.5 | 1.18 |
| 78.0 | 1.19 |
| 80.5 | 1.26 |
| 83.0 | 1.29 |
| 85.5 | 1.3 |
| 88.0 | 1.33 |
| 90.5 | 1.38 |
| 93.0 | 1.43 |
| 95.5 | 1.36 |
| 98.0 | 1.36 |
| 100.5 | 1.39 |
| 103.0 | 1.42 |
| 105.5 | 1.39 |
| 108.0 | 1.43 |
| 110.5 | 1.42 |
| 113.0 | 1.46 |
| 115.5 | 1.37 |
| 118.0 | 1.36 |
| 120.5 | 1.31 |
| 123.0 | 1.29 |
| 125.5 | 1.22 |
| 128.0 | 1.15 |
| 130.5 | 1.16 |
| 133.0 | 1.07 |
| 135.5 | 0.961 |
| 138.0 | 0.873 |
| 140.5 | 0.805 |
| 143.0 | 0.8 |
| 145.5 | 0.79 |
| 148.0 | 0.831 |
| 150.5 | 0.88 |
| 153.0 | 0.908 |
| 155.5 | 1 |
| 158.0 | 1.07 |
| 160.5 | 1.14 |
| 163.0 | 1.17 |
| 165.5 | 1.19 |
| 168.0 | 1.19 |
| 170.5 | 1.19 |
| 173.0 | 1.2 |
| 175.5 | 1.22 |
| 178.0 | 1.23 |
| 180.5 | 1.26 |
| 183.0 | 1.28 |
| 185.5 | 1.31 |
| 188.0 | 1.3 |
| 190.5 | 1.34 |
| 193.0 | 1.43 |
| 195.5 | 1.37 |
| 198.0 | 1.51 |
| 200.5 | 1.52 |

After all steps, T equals 0.70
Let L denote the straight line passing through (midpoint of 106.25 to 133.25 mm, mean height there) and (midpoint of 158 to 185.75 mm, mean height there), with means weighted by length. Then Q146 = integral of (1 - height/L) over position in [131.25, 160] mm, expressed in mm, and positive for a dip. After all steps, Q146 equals 7.7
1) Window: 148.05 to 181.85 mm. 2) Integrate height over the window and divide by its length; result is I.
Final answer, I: 1.12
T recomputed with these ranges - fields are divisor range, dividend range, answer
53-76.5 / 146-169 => 0.83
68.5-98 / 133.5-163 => 0.72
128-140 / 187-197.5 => 1.35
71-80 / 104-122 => 1.18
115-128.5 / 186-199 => 1.08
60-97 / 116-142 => 0.88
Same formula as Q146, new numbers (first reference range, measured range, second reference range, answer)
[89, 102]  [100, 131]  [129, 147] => -4.6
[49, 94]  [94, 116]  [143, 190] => -3.5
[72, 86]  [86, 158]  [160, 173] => 1.3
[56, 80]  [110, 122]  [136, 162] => -3.8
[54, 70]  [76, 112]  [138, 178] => -5.0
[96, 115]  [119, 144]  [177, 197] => 5.6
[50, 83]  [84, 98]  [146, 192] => -1.7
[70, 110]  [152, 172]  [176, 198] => 3.2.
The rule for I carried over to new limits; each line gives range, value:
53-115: 1.31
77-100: 1.33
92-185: 1.18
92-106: 1.39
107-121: 1.4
